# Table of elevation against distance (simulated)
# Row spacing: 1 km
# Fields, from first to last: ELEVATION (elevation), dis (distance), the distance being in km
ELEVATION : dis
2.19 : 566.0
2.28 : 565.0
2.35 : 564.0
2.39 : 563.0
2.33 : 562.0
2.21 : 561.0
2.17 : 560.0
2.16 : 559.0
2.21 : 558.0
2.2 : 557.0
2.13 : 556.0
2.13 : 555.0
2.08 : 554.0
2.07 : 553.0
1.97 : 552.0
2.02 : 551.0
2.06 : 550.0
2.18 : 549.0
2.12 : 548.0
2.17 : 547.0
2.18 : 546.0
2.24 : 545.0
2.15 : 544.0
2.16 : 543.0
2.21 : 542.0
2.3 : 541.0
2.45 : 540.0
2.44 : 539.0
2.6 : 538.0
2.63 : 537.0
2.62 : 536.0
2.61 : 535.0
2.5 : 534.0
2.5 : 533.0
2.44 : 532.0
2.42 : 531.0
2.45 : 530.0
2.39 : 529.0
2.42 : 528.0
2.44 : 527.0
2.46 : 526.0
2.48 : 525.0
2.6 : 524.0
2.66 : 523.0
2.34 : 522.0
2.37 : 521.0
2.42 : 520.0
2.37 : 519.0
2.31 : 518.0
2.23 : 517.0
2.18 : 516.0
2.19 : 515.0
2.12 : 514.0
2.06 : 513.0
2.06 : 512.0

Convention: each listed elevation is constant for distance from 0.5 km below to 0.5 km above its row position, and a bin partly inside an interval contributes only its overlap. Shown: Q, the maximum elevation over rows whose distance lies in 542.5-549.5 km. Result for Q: 2.24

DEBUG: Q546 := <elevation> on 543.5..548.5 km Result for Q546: 2.17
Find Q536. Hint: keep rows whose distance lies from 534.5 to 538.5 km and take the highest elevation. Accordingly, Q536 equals 2.63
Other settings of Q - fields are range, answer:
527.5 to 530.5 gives 2.45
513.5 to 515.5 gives 2.19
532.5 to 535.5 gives 2.61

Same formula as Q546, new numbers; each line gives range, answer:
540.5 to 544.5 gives 2.21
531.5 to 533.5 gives 2.47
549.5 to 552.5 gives 2.02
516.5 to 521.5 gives 2.34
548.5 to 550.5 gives 2.12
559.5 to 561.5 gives 2.19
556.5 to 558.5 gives 2.21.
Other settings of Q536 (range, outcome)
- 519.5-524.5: 2.66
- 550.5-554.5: 2.08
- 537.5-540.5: 2.6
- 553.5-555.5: 2.13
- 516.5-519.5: 2.37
